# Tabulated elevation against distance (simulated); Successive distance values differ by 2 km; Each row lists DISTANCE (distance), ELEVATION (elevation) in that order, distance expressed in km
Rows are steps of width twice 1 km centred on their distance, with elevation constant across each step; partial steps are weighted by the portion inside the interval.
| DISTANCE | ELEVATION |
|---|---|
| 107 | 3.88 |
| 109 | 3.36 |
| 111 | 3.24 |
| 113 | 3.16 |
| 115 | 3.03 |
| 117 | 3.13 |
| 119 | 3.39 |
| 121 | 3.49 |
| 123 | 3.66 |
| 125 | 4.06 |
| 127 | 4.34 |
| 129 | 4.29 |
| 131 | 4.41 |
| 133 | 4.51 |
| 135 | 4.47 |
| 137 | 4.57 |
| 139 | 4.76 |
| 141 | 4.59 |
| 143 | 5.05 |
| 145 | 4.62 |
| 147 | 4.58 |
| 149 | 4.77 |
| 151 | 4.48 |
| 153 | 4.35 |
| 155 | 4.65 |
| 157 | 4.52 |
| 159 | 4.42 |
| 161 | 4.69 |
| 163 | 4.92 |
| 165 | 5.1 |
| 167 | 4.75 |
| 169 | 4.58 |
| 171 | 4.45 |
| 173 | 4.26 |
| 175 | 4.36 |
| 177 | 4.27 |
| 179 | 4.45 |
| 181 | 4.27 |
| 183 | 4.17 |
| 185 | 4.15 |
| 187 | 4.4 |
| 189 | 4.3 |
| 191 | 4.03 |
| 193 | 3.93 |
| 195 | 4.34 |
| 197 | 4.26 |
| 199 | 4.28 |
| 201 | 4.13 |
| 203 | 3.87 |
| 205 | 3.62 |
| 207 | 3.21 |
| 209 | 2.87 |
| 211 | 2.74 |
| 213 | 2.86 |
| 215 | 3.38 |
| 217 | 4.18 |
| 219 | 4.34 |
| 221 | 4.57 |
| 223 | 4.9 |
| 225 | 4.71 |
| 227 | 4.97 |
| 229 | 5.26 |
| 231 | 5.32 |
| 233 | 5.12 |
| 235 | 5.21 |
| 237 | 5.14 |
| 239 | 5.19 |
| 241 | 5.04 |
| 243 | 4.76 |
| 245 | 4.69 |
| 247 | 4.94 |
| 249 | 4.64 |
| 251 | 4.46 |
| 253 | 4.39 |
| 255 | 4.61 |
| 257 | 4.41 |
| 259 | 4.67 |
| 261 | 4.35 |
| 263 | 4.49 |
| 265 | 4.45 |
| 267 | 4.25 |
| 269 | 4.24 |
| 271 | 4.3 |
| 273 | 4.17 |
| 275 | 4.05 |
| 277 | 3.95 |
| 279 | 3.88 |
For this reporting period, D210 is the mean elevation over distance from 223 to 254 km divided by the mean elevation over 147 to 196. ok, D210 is 1.11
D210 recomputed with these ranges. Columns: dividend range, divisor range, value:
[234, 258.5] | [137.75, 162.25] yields 1.03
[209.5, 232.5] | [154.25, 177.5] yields 0.93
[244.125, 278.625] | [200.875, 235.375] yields 1.06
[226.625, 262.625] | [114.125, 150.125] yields 1.15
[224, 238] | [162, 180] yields 1.12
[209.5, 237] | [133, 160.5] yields 0.96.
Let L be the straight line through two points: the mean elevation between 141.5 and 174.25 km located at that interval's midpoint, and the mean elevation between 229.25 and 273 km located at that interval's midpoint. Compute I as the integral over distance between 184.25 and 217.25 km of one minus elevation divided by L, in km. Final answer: 6.2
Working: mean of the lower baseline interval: 4.63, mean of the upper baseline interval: 4.7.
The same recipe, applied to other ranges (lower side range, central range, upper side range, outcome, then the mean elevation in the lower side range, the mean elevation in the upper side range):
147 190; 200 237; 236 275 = 2.73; 4.49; 4.58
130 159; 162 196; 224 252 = 2.36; 4.59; 4.96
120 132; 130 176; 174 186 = -4.91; 4.04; 4.28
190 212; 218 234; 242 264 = -2.86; 3.75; 4.58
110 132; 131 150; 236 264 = -4.15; 3.65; 4.7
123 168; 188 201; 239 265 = 1.17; 4.57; 4.64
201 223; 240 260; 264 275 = -3.01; 3.65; 4.26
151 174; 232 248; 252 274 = -2.05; 4.6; 4.39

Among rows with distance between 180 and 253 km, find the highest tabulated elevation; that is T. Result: 5.32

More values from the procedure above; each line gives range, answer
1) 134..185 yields 5.1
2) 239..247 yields 5.19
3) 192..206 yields 4.34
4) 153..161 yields 4.69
